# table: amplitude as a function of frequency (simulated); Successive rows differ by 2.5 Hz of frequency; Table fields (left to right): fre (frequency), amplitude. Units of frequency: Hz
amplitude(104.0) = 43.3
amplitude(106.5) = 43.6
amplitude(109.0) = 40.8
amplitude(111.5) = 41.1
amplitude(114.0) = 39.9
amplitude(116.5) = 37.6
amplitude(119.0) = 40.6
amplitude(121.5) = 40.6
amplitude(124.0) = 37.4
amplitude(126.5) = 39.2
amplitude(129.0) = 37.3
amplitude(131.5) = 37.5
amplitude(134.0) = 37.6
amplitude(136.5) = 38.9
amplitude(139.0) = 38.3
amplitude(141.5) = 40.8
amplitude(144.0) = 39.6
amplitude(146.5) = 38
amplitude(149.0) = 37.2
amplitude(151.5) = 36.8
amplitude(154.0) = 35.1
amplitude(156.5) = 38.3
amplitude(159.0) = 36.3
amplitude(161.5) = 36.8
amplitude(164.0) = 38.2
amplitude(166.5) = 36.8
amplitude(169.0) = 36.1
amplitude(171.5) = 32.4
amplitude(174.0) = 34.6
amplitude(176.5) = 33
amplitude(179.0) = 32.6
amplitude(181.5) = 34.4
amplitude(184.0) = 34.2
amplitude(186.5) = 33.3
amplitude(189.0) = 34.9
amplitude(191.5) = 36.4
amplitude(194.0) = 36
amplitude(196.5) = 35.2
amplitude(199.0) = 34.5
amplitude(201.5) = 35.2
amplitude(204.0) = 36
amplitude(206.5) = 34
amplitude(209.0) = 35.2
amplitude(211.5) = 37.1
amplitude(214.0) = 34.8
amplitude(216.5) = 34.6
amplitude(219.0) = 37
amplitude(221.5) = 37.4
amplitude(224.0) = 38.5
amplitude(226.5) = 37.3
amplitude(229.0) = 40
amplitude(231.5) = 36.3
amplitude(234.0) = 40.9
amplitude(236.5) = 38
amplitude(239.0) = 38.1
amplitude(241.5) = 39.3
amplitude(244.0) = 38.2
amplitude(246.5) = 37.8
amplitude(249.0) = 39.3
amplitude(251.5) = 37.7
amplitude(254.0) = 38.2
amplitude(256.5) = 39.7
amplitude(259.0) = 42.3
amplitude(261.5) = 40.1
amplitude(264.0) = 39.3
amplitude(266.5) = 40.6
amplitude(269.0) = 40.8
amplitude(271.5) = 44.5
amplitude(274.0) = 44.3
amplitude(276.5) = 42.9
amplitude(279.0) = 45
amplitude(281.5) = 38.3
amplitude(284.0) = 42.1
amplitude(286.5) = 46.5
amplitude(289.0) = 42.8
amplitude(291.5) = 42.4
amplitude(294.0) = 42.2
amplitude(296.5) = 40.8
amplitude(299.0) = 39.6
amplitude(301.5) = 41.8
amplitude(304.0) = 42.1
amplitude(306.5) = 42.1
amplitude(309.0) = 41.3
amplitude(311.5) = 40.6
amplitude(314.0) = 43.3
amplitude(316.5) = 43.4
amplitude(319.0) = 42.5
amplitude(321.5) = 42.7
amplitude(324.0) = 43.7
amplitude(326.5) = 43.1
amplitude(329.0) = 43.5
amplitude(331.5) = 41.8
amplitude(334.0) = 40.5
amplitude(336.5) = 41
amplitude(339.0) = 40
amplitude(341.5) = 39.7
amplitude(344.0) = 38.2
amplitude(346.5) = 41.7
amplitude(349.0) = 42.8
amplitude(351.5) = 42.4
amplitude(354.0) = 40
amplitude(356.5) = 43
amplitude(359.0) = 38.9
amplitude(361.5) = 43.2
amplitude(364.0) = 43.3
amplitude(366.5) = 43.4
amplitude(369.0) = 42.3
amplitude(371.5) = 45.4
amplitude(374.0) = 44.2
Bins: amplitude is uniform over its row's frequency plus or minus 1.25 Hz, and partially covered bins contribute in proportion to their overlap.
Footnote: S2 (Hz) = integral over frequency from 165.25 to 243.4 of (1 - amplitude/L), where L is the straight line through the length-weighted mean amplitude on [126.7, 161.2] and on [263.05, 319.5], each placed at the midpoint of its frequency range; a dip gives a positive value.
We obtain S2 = 7.2 Hz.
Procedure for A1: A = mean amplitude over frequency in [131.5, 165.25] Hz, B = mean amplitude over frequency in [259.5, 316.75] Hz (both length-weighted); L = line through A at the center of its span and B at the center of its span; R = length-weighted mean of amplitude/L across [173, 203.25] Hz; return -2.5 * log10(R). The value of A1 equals 0.13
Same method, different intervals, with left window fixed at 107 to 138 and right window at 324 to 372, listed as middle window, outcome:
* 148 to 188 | 0.125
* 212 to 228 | 0.102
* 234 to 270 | 0.037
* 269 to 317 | -0.032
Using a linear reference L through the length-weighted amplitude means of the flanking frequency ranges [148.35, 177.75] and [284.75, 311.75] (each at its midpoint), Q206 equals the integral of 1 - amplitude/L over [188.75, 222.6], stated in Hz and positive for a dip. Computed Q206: 2.03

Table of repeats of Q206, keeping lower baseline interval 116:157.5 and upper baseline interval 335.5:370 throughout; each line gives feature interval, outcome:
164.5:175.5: 1.0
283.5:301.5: -0.8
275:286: -0.6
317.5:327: -0.5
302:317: -0.5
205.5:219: 1.4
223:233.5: 0.4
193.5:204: 1.1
